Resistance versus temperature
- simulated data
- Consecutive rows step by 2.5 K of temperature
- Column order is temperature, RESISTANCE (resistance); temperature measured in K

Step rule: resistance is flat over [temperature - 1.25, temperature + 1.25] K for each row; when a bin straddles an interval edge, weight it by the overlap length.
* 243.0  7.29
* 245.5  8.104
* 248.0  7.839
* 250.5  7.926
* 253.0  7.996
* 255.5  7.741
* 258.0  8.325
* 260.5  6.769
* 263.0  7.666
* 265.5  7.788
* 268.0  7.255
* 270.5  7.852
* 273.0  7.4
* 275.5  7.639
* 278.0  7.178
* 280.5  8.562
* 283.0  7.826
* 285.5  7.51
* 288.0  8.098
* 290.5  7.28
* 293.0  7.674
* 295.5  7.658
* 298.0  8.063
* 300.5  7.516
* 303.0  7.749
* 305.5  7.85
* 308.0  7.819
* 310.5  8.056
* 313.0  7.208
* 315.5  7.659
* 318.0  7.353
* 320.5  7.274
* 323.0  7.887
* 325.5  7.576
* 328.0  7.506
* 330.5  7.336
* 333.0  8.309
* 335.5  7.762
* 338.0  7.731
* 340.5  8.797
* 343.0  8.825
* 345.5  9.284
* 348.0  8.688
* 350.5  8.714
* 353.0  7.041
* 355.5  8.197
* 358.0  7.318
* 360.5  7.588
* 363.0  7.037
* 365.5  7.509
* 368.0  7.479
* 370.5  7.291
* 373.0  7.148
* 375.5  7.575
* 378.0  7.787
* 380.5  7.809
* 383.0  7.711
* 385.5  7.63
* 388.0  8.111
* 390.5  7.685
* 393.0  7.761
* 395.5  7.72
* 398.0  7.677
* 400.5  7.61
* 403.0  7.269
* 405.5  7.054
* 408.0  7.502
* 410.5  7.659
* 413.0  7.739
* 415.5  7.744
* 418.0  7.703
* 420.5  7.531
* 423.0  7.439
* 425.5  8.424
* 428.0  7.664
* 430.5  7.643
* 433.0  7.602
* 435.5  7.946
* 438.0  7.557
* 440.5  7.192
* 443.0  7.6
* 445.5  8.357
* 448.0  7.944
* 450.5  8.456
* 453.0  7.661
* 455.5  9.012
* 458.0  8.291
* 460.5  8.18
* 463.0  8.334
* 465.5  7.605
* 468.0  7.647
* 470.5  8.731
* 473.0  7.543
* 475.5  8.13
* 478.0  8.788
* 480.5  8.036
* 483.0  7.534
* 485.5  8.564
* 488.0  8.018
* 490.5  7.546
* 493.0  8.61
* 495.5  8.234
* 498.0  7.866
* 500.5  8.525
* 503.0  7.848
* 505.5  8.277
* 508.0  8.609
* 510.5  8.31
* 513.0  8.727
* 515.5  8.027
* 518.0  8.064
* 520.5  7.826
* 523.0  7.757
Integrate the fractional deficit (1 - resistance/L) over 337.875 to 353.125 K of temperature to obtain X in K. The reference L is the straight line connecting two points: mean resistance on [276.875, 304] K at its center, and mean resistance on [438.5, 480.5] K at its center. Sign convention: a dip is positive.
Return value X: -1.4 K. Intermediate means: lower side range 7.74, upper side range 8.08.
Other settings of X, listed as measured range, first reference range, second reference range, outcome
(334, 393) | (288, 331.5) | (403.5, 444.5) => -1.8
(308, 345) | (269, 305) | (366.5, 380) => -1.1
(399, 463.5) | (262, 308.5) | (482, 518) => 1.9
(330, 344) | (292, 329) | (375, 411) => -0.9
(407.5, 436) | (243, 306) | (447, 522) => 1.1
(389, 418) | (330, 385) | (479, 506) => 1.3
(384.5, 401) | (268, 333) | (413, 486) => 0.2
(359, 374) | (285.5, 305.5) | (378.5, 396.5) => 0.8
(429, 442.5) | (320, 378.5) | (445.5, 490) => 0.8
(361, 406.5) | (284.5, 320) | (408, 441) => 0.8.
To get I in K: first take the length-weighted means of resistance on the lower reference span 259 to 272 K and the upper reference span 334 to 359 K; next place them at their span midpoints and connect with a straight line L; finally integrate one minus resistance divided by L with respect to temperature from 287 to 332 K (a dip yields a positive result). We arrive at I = 1.4 K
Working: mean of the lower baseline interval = 7.48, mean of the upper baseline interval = 8.25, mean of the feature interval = 7.64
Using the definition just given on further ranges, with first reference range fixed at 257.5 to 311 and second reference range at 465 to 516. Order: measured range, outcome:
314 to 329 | 0.5 K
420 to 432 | 0.4 K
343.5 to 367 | -0.3 K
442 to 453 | 0.0 K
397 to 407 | 0.7 K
